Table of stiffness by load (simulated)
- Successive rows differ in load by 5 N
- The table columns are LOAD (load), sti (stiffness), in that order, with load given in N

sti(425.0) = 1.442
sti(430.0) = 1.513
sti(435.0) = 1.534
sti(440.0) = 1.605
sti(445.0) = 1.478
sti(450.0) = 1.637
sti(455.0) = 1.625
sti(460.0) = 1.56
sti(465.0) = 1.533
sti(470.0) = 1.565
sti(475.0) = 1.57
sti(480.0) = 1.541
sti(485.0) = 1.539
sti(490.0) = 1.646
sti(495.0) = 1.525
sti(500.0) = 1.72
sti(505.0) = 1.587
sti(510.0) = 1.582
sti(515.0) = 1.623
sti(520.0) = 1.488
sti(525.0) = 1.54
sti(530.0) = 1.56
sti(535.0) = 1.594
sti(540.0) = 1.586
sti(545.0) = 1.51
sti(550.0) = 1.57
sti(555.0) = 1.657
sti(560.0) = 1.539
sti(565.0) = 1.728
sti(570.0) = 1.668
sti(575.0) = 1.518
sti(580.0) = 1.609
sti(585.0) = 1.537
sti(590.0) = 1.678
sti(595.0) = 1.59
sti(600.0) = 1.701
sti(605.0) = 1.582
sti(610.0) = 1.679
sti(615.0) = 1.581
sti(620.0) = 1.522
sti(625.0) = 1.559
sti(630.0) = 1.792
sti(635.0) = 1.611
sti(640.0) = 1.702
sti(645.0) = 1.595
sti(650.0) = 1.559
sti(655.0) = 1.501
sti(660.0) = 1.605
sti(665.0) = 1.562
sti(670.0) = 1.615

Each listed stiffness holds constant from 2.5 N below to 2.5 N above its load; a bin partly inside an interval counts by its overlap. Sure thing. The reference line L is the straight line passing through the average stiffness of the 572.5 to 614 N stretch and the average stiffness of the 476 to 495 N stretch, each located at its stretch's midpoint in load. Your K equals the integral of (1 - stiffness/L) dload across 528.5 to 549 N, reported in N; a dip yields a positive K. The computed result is 0.3 N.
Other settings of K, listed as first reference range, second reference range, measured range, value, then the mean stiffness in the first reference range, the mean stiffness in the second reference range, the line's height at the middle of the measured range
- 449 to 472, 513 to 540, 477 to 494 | 0.0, 1.58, 1.56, 1.57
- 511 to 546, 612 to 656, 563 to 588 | -0.5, 1.56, 1.61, 1.58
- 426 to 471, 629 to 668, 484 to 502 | -0.5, 1.56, 1.61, 1.57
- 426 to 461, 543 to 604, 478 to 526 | 0.0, 1.56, 1.61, 1.58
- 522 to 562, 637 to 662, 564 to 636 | -1.8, 1.57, 1.59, 1.58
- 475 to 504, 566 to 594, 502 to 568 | 0.7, 1.59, 1.61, 1.6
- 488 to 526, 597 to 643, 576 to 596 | 0.3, 1.59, 1.64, 1.62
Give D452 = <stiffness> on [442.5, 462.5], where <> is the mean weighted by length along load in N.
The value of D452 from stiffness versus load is 1.57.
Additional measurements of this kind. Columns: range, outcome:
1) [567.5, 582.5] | 1.6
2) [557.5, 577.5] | 1.61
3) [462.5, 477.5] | 1.56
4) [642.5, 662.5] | 1.56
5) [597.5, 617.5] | 1.64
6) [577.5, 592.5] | 1.61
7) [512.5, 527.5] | 1.55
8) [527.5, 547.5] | 1.56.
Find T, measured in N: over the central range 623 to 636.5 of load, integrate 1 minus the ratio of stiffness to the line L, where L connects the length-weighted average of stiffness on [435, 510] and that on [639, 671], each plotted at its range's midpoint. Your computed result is -0.7 N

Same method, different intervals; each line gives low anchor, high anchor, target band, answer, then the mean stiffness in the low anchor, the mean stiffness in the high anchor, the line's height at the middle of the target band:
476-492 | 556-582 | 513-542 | 0.56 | 1.57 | 1.62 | 1.59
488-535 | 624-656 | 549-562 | 0.05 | 1.59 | 1.63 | 1.6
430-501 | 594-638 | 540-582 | 0.19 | 1.57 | 1.63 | 1.61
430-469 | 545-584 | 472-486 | 0.20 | 1.56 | 1.6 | 1.57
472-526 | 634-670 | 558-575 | -0.48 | 1.58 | 1.59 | 1.58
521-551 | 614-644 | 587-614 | -0.57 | 1.56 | 1.63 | 1.61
